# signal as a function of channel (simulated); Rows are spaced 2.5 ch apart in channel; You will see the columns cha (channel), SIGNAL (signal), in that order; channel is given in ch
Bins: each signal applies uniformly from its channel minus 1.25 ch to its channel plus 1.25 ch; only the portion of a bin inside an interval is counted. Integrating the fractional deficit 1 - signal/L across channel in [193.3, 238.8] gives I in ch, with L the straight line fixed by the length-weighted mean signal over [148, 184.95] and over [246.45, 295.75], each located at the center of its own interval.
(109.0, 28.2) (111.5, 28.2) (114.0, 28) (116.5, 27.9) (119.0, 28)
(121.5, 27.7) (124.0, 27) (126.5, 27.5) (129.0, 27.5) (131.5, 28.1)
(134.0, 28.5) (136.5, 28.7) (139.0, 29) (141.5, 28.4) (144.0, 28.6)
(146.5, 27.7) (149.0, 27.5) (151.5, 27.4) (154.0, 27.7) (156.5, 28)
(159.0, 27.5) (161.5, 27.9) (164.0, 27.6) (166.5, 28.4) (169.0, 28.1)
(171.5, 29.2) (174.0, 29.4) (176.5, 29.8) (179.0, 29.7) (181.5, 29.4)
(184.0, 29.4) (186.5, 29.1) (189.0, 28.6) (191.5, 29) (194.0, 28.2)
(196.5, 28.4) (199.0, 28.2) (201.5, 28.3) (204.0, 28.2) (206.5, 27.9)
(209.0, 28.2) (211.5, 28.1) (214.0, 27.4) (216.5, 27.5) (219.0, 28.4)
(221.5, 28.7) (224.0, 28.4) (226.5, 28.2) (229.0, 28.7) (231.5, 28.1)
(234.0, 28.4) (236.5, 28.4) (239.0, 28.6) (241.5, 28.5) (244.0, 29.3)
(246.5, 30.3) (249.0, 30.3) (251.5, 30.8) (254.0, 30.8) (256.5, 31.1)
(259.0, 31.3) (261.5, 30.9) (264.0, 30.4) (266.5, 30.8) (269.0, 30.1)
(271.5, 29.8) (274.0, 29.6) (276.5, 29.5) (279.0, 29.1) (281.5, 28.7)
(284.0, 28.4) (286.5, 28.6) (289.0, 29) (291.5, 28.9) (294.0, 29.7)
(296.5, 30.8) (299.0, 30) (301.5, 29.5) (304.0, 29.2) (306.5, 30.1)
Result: 1.46 ch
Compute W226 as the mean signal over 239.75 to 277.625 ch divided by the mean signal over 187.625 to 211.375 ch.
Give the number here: 1.07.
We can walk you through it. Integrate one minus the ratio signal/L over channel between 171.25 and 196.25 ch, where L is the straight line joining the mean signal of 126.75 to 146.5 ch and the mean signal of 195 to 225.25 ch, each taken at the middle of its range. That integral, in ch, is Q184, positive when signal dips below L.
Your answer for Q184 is -0.8 ch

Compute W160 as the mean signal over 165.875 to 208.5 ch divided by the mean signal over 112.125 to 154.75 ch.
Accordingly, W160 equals 1.03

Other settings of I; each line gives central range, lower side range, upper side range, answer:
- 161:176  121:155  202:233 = -0.26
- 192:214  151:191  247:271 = 0.89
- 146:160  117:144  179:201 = 0.35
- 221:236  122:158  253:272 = 0.76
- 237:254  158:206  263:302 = -0.26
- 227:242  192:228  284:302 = 0.06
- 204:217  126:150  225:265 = 0.57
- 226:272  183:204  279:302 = -1.20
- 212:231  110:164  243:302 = 0.64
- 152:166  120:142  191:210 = 0.19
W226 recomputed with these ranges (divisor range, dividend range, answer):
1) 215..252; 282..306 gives 1.02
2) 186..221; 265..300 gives 1.04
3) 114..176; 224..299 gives 1.05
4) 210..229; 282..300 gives 1.04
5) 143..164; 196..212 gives 1.01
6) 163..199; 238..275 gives 1.05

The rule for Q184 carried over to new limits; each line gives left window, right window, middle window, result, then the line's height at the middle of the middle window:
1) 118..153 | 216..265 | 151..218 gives 0.5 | 28.6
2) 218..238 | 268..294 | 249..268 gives -1.3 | 28.9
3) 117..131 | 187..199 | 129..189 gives -0.8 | 28.1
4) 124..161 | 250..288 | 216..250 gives 0.8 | 29.4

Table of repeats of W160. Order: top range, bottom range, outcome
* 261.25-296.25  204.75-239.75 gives 1.05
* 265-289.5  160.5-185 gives 1.02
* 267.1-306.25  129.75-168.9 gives 1.05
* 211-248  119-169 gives 1.02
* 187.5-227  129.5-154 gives 1.00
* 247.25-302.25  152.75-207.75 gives 1.05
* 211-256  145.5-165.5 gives 1.04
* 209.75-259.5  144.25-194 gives 1.02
